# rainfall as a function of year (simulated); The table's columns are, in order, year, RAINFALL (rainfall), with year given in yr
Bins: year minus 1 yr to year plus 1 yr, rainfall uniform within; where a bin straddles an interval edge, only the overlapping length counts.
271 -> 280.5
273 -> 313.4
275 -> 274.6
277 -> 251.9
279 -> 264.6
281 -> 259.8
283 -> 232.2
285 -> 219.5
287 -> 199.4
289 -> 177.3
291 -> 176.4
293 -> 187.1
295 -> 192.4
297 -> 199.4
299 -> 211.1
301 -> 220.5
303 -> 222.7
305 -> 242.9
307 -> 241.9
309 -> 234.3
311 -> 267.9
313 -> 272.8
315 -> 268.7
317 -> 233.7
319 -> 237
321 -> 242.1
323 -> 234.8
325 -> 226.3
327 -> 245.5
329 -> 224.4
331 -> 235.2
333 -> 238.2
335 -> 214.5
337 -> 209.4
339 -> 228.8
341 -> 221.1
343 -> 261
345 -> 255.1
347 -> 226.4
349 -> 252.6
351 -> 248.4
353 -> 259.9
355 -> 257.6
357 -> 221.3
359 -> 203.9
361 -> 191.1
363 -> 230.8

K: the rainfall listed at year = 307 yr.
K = 241.9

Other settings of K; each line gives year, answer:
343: 261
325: 226.3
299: 211.1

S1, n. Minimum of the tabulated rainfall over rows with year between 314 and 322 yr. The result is 233.7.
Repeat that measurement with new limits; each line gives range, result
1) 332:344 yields 209.4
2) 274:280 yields 251.9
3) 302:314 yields 222.7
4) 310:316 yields 267.9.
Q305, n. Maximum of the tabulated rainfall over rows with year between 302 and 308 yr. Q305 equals 242.9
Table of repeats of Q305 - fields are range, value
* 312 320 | 272.8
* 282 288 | 232.2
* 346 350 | 252.6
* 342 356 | 261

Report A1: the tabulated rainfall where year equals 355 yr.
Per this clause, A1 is 257.6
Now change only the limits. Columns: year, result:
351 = 248.4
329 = 224.4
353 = 259.9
